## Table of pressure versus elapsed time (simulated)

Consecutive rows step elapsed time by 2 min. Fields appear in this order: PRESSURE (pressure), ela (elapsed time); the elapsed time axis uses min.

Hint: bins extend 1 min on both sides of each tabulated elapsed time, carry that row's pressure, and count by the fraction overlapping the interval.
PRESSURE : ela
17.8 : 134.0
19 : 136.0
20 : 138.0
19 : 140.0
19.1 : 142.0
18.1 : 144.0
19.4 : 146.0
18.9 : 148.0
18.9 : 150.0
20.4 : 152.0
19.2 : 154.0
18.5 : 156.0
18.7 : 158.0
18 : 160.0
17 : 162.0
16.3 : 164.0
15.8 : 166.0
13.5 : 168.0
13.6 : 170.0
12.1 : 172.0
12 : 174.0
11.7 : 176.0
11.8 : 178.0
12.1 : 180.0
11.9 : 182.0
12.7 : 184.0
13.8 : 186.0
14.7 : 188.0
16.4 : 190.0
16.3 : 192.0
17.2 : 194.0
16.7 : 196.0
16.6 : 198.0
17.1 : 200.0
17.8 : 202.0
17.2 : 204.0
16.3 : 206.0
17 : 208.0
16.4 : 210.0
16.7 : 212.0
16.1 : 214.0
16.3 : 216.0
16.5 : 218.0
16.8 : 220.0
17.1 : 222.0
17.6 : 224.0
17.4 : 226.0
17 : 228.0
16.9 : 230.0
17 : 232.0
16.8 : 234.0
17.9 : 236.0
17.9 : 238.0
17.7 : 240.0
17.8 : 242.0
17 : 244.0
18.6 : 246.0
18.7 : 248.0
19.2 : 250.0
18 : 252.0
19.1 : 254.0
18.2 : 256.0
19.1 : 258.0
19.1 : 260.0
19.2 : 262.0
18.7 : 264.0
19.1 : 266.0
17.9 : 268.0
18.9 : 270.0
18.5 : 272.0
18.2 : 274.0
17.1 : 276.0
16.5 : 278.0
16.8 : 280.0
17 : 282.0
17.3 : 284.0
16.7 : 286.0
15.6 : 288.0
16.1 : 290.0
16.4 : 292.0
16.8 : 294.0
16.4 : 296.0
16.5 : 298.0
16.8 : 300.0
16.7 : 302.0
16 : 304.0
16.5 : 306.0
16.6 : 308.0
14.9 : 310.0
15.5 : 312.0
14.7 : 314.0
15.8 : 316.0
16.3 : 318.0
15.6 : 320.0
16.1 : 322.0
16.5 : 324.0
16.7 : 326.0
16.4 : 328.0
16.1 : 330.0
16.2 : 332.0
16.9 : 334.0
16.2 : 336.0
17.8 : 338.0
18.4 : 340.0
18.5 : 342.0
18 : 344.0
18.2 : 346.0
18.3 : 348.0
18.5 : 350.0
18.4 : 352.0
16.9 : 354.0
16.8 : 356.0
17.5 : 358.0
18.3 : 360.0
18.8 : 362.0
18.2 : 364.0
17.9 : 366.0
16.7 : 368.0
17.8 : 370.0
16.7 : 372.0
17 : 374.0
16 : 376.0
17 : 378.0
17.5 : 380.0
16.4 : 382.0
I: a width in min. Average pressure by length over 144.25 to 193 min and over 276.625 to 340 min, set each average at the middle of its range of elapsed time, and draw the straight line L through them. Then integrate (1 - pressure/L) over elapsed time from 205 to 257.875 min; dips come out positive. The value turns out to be -4.8 min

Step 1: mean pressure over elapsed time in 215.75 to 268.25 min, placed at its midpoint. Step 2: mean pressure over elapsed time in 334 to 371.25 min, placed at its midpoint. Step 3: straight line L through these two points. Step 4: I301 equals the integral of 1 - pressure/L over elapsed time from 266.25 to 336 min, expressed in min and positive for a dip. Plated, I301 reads 5.0 min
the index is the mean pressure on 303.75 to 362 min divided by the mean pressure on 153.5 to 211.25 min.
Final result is 1.1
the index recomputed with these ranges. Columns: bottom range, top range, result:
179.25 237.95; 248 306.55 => 1.08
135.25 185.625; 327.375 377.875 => 1.07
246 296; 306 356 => 0.94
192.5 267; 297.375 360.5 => 0.96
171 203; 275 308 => 1.15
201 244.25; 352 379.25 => 1.02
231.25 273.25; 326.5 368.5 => 0.96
